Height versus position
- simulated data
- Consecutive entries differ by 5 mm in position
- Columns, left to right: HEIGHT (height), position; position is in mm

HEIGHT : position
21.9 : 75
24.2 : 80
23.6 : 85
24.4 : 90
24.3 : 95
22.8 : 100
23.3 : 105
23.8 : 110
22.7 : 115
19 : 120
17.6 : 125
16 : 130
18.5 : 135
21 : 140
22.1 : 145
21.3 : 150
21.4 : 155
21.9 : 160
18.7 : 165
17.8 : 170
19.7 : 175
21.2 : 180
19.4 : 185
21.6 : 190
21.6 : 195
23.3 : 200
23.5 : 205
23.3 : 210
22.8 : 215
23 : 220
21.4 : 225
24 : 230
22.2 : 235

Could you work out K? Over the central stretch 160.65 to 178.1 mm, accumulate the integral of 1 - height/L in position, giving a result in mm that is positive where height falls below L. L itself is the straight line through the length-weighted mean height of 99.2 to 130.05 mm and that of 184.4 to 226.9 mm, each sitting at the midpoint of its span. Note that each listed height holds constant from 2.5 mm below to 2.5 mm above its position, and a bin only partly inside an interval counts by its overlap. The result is 2.13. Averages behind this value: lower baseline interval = 21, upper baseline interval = 22.3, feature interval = 19.2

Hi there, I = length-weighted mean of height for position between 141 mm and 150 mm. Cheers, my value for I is 21.7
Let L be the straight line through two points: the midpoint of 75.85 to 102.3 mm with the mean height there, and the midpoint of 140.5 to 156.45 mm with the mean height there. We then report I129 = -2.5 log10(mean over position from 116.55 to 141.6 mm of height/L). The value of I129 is 0.20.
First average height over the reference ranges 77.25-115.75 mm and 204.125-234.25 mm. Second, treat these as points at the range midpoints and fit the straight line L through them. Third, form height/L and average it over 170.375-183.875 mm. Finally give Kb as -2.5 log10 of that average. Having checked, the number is 0.16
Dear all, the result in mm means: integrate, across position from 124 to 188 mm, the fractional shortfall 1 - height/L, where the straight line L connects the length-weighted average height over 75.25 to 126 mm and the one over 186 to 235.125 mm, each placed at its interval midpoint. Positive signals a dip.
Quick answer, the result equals 8.0 mm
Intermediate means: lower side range 22.7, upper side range 22.6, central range 19.8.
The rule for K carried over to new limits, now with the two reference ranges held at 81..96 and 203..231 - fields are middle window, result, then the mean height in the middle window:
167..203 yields 4.0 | 20.7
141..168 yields 2.9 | 21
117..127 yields 2.2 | 18.6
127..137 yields 2.7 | 17.2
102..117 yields 0.4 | 23.3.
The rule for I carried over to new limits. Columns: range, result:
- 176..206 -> 21.6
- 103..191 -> 20.4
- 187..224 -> 22.6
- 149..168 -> 20.7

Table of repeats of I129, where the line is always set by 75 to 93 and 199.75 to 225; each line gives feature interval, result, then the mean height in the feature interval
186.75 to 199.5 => 0.07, 21.7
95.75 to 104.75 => 0.02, 23.2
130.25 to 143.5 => 0.21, 19.3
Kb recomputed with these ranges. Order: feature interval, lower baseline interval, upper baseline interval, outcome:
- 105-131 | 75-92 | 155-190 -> 0.10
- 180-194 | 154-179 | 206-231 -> 0.02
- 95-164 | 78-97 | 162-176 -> 0.02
